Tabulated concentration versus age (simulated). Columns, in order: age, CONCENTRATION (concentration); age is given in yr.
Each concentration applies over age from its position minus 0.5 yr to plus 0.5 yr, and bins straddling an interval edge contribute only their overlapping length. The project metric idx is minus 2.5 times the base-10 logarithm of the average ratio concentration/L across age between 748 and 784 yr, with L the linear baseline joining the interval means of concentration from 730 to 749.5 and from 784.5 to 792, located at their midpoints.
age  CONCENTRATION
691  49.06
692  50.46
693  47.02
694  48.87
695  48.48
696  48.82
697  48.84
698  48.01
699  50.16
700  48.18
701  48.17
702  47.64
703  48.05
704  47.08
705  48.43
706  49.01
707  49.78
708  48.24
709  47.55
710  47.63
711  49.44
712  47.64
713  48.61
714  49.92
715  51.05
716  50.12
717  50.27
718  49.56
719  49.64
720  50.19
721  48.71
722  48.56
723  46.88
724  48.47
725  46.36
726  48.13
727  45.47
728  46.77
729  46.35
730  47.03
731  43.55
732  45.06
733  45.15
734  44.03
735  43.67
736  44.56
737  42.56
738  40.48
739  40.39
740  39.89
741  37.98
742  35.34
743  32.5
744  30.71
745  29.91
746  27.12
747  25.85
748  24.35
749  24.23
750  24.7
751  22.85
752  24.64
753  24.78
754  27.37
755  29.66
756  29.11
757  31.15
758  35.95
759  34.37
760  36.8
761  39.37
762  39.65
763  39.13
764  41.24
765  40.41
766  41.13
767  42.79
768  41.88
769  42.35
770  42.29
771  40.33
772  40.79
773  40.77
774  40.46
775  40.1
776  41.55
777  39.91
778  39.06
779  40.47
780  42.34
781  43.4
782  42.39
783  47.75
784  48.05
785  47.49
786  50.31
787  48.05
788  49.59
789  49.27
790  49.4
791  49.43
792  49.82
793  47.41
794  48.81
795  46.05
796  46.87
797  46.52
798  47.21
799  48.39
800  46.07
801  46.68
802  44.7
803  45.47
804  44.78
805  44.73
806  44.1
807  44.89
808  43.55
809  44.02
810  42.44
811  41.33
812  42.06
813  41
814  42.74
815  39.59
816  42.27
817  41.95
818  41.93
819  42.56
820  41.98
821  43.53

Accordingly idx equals 0.18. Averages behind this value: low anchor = 37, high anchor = 49.1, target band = 37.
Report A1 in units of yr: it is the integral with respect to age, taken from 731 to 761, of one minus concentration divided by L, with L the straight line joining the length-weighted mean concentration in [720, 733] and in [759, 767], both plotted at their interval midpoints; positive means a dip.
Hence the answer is 6.4 yr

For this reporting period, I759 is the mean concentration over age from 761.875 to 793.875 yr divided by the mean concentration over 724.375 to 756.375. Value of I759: 1.21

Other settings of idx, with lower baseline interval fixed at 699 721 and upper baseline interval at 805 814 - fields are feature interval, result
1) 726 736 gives 0.05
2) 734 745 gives 0.22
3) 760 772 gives 0.12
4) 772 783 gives 0.09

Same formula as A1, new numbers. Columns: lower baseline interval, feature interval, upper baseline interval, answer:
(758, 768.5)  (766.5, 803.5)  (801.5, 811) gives -2.74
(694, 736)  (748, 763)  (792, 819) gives 5.15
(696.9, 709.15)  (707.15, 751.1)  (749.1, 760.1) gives -4.20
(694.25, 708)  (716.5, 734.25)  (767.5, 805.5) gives 0.09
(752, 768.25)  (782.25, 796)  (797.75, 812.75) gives -2.35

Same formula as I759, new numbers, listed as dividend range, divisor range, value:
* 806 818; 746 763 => 1.42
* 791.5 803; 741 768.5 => 1.44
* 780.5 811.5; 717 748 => 1.10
